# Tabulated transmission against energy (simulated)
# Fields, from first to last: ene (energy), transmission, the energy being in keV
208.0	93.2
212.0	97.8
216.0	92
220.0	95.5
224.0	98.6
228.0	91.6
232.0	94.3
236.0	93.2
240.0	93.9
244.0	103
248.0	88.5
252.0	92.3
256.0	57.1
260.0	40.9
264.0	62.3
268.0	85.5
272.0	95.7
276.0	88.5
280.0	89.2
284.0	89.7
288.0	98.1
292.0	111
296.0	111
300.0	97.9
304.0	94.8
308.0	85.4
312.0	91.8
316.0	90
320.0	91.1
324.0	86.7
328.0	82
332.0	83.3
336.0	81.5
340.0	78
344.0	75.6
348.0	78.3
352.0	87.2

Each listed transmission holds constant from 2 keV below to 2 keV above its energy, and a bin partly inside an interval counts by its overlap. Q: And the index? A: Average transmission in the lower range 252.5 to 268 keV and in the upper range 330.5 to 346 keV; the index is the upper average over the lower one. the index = 1.30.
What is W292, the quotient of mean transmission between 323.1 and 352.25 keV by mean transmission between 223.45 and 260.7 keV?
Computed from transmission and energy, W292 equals 0.94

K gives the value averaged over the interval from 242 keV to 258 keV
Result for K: 85.2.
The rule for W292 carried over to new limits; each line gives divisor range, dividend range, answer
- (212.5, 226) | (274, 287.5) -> 0.94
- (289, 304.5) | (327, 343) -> 0.78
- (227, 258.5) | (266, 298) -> 1.09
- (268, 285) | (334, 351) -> 0.87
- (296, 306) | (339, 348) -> 0.78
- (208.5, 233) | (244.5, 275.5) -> 0.81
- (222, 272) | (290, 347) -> 1.07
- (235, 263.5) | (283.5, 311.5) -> 1.23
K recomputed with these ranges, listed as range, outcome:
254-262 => 49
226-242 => 93.2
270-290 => 92.2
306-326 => 89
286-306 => 103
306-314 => 88.6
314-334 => 86.6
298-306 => 96.3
